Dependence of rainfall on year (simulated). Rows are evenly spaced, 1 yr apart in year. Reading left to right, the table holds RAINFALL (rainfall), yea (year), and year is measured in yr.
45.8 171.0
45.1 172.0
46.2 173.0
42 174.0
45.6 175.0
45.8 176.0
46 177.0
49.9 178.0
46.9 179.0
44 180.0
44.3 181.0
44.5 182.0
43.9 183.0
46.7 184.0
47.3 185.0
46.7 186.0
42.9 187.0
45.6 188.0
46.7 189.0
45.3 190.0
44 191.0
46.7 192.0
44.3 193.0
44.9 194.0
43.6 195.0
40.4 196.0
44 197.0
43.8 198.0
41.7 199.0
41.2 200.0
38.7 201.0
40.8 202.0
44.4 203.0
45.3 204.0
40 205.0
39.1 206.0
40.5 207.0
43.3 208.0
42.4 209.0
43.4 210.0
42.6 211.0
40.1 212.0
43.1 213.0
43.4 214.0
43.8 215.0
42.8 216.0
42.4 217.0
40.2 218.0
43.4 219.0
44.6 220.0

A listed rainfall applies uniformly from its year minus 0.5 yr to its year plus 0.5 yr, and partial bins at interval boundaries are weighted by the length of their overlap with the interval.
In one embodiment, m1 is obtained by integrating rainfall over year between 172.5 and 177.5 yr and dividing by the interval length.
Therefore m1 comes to 45.1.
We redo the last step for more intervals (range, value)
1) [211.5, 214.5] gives 42.2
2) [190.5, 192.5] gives 45.4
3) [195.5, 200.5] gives 42.2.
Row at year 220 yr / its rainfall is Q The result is 44.6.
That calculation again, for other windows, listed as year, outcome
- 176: 45.8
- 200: 41.2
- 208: 43.3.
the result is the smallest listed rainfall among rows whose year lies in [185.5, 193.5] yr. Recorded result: 42.9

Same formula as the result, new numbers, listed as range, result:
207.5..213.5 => 40.1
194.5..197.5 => 40.4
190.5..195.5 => 43.6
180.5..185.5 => 43.9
